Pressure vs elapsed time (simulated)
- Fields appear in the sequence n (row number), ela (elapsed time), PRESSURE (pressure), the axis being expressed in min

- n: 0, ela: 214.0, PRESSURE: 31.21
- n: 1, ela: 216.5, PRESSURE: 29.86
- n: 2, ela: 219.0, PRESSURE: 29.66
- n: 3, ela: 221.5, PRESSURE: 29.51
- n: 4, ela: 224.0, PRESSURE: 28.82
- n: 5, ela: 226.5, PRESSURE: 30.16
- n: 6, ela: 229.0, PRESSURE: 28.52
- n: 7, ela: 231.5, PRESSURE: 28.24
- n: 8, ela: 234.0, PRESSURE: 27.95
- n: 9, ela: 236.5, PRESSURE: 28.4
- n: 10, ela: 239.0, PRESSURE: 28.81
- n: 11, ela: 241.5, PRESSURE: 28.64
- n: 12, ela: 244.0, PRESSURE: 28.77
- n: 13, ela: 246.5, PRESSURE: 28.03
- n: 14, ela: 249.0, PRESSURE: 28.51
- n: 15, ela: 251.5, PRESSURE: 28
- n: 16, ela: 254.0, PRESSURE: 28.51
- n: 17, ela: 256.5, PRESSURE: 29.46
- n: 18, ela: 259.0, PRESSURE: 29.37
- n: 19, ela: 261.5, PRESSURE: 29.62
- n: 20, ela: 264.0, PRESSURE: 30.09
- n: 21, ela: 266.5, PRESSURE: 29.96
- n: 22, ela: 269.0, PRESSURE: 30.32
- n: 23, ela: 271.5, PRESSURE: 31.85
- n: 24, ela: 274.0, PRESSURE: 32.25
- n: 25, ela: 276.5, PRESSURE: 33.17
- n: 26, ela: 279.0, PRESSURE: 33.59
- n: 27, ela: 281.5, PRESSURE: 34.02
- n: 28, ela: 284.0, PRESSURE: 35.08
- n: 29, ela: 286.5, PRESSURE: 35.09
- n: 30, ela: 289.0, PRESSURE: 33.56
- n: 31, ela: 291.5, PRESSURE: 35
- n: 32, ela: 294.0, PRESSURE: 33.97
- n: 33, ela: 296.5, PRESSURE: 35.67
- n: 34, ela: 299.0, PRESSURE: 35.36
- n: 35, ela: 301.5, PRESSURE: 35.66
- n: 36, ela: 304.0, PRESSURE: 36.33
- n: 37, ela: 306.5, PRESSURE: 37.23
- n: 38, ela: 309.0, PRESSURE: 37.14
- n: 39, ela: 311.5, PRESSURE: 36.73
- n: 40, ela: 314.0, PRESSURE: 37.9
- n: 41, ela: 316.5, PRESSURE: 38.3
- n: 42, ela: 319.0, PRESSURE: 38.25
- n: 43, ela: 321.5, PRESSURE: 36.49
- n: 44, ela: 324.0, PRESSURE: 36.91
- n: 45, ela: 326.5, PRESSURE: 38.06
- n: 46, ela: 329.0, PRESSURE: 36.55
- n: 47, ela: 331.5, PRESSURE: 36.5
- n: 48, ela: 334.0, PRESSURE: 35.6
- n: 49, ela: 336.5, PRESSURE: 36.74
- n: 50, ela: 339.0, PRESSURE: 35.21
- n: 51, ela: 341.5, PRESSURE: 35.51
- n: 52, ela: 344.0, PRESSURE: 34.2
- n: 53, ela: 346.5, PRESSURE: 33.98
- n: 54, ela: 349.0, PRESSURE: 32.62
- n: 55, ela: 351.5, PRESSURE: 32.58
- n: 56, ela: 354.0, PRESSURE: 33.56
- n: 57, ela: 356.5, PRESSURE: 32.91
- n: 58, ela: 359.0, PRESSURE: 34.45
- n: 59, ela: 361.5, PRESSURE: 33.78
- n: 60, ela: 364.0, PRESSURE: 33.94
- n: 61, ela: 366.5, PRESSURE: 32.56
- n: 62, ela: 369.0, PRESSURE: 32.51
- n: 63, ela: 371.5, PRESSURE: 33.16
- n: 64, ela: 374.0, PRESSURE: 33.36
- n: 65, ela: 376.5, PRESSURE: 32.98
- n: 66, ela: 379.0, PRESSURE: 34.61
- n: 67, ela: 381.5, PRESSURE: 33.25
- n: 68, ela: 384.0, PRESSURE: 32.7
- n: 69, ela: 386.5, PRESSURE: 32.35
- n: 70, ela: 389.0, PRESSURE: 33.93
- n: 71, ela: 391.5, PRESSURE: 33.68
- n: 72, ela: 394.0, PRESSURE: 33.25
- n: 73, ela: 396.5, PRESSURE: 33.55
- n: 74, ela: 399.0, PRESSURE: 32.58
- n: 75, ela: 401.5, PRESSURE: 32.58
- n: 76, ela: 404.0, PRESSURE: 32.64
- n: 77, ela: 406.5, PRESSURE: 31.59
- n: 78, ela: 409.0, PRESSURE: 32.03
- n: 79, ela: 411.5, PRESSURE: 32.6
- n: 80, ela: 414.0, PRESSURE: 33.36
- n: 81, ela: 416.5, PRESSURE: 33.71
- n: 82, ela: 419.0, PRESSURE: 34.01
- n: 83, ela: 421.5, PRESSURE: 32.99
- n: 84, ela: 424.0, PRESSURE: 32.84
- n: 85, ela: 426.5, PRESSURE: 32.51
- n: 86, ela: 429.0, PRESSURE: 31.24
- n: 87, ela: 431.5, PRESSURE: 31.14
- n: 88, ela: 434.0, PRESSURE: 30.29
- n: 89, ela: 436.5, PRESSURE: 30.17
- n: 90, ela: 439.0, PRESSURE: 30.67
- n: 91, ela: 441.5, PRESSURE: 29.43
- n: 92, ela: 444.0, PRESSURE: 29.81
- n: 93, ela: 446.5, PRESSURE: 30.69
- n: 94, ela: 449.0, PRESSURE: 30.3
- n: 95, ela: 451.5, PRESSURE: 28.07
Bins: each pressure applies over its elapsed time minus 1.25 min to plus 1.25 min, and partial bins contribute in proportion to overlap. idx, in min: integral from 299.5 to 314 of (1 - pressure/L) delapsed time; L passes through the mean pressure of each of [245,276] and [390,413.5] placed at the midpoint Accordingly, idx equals -2.80 min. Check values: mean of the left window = 29.7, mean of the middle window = 36.7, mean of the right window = 32.8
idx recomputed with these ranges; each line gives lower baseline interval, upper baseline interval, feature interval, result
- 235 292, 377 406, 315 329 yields -2.5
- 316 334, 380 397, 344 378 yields 1.6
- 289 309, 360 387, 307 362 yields -1.9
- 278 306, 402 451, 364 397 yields -0.5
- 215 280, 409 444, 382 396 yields -0.8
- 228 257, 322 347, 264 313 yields -3.0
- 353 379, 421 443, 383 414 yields -0.5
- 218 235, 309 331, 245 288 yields 2.1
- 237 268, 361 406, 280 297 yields -2.5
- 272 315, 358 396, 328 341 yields -0.7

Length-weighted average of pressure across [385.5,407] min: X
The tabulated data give 33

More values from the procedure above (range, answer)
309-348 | 36.5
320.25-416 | 33.9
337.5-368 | 33.8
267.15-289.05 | 33.1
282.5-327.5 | 36.2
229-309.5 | 31.7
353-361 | 33.7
